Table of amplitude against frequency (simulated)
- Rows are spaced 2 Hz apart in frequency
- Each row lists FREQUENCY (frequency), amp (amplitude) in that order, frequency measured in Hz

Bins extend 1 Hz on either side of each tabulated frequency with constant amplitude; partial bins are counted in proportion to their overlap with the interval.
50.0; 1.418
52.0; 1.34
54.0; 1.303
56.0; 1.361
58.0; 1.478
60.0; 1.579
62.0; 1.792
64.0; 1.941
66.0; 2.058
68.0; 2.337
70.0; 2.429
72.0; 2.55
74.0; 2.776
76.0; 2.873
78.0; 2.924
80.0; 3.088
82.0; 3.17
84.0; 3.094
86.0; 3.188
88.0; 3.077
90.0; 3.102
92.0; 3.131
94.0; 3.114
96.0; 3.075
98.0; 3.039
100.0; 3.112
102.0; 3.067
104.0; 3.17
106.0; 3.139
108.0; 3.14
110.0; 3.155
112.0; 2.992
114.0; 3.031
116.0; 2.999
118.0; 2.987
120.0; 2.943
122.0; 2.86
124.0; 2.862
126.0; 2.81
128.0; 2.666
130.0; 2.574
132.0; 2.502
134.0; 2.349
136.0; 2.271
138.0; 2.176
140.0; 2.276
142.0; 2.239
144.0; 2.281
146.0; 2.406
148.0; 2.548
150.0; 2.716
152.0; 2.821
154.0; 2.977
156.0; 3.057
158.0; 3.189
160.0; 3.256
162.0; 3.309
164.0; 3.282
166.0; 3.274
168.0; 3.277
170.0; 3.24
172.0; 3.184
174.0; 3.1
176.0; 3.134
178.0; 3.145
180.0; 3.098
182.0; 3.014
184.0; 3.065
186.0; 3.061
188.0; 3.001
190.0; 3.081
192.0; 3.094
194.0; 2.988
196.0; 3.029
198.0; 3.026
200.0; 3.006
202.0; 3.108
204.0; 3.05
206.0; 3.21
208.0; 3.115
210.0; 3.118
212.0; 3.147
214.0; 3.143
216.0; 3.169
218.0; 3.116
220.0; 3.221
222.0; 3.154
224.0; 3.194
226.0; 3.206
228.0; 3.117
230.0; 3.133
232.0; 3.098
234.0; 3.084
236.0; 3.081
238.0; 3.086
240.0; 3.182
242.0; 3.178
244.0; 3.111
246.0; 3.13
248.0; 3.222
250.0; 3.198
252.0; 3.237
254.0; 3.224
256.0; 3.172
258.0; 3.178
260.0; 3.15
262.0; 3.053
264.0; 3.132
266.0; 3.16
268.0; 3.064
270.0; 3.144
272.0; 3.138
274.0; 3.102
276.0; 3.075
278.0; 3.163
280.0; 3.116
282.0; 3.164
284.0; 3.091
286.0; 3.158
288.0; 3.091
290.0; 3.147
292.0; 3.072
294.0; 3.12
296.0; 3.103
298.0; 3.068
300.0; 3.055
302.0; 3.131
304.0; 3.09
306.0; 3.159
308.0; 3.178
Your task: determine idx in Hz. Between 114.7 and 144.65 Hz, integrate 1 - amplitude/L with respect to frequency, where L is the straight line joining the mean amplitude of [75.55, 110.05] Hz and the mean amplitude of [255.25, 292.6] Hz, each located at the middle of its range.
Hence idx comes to 4.9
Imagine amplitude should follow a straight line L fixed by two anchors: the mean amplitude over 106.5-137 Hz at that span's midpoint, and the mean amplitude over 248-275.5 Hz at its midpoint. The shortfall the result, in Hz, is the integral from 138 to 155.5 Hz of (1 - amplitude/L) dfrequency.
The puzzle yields 2.12 Hz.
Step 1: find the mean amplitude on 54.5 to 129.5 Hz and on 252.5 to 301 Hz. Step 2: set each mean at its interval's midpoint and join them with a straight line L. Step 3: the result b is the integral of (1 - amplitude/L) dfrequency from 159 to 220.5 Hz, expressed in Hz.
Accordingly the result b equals -3.8 Hz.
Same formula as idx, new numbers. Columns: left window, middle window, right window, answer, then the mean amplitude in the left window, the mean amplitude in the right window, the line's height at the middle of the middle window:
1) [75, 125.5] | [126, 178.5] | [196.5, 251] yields 4.6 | 3.05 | 3.13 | 3.09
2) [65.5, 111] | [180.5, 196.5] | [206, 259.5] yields 0.3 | 2.96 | 3.16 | 3.09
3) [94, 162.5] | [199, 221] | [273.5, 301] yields -1.2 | 2.82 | 3.11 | 2.97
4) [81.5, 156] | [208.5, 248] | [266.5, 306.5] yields -1.6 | 2.84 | 3.11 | 3.02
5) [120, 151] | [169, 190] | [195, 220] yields -1.7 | 2.52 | 3.11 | 2.88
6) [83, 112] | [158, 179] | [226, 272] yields -0.6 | 3.11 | 3.14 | 3.13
